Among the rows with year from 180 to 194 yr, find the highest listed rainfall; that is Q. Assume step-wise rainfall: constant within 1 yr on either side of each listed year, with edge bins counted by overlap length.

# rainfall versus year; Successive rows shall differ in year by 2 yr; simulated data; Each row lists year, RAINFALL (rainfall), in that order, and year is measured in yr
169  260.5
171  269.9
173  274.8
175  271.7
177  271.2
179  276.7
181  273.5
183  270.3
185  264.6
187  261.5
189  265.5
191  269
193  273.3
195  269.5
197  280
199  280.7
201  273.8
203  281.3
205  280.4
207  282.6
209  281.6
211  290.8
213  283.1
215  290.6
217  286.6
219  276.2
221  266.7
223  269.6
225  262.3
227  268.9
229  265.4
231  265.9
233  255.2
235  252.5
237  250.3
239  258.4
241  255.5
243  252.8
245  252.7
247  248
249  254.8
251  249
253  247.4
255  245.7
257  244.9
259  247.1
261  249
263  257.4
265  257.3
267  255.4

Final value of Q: 273.5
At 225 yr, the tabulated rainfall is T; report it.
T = 262.3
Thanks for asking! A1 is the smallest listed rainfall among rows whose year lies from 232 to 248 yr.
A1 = 248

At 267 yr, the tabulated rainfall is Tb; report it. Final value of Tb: 255.4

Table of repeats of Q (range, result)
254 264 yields 257.4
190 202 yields 280.7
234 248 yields 258.4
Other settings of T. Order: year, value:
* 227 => 268.9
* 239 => 258.4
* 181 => 273.5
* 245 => 252.7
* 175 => 271.7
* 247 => 248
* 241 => 255.5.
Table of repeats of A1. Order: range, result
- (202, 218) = 280.4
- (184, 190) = 261.5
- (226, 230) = 265.4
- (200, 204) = 273.8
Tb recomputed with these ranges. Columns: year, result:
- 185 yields 264.6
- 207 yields 282.6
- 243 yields 252.8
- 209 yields 281.6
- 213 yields 283.1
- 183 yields 270.3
